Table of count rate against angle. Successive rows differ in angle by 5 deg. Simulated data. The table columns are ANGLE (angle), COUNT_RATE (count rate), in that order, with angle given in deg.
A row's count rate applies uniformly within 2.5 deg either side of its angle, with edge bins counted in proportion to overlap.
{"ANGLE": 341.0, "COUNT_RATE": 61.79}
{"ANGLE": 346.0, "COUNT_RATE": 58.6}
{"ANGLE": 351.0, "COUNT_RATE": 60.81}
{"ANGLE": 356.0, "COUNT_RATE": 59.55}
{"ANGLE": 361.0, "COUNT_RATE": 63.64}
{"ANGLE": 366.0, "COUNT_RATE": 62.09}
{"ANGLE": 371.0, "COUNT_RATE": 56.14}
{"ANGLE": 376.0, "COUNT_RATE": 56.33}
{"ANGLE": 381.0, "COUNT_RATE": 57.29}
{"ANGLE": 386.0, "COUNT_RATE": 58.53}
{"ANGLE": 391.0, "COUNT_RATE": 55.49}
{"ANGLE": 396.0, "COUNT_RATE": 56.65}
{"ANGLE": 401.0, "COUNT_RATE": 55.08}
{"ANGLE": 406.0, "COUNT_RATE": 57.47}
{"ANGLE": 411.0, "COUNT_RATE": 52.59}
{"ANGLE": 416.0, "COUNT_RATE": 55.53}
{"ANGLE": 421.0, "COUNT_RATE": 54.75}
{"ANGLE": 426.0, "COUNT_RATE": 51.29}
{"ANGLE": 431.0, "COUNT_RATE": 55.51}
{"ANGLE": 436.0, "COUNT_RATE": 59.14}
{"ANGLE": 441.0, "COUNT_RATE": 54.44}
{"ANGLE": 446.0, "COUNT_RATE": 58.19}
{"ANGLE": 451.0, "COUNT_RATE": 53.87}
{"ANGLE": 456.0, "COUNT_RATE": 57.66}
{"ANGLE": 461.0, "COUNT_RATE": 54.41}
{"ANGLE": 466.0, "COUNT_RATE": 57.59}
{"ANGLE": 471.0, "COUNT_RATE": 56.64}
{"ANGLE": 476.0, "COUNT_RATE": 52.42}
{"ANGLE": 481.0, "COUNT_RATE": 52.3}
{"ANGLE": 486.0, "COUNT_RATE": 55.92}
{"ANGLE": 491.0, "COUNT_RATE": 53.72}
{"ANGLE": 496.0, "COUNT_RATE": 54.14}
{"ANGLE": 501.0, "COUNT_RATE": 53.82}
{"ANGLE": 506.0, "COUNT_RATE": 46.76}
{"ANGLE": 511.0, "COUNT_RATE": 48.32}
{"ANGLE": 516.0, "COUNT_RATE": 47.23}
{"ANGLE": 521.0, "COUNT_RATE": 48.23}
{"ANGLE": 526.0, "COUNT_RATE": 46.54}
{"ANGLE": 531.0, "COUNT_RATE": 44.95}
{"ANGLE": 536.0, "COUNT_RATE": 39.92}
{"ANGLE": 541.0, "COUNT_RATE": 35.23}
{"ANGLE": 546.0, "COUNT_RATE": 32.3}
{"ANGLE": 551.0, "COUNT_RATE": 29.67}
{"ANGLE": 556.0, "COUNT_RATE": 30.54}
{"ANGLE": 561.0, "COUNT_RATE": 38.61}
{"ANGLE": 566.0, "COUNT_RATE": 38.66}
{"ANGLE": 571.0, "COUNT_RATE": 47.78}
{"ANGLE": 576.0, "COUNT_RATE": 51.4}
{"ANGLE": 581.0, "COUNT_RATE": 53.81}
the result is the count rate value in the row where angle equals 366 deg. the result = 62.09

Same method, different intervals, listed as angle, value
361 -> 63.64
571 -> 47.78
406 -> 57.47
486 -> 55.92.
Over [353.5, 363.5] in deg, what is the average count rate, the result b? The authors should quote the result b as 61.6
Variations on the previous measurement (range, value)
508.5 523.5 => 47.9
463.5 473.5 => 57.1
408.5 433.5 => 53.9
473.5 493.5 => 53.6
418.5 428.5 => 53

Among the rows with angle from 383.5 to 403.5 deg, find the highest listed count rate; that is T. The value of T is 58.53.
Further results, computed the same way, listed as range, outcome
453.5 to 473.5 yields 57.66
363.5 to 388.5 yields 62.09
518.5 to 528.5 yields 48.23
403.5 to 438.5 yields 59.14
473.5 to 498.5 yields 55.92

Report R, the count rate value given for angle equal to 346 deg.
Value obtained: 58.6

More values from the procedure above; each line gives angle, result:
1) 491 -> 53.72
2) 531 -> 44.95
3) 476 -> 52.42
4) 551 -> 29.67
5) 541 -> 35.23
